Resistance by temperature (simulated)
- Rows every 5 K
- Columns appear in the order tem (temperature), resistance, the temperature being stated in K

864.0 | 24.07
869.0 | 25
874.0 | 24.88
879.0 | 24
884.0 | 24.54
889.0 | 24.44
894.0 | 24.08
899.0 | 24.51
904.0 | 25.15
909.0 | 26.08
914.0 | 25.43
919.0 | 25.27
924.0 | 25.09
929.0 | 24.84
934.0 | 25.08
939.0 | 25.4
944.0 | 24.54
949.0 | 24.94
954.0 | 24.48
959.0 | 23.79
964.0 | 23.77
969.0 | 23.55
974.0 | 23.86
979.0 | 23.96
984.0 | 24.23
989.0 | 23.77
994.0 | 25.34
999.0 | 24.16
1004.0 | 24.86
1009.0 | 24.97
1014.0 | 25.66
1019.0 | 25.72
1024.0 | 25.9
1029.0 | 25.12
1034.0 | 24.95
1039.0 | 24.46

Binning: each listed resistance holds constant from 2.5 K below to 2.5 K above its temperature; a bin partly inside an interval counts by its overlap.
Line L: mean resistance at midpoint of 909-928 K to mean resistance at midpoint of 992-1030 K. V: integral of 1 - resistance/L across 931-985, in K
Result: 2.0 K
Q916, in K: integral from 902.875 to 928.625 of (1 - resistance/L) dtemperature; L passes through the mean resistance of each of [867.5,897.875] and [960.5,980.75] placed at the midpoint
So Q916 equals -1.2 K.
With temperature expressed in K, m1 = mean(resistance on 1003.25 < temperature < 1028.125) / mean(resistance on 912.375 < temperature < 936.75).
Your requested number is 1.01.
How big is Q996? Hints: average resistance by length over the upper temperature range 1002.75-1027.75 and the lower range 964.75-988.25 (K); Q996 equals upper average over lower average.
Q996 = 1.07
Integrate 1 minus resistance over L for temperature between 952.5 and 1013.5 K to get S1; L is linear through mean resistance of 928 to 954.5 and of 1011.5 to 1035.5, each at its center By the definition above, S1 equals 2.27 K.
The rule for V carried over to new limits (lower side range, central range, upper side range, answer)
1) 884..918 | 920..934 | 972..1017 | -0.11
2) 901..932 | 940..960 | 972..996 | 0.16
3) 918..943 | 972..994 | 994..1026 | 0.92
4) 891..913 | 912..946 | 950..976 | -0.80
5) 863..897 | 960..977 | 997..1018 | 0.74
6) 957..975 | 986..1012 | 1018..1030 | 0.18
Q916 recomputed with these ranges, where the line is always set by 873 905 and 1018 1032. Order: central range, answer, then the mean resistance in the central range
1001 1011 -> 0.2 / 24.9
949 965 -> 0.5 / 24.2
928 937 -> -0.1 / 25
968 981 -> 0.7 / 23.8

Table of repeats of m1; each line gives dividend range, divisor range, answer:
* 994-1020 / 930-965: 1.02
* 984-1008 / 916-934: 0.98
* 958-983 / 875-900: 0.98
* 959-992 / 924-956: 0.96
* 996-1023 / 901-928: 0.99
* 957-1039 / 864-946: 0.99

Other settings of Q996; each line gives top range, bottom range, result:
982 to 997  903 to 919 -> 0.96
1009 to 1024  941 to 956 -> 1.04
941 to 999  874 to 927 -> 0.97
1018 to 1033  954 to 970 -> 1.07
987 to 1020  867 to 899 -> 1.02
